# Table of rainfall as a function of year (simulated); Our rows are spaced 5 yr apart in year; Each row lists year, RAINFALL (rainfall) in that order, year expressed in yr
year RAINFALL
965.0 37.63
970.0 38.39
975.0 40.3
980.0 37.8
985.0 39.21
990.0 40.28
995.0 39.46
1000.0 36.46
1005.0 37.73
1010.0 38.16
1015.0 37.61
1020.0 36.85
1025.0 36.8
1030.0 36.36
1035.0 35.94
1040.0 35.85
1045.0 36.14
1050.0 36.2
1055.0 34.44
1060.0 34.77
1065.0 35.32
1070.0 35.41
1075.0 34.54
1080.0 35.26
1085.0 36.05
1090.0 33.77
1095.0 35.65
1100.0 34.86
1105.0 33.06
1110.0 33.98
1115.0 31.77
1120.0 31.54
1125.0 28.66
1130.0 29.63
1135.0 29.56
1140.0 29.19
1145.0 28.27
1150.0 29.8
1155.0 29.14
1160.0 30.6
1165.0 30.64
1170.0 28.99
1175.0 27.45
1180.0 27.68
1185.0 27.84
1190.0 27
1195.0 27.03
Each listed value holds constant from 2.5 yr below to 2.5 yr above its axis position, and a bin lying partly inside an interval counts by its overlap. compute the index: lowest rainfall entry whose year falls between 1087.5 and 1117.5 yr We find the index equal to 31.77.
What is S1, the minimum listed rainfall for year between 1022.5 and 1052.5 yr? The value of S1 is 35.85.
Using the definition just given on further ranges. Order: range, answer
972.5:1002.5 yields 36.46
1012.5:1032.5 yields 36.36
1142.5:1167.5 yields 28.27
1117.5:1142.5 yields 28.66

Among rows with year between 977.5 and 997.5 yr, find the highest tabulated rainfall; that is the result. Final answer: 40.28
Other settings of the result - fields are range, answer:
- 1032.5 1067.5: 36.2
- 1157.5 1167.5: 30.64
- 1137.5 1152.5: 29.8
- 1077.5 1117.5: 36.05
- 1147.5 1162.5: 30.6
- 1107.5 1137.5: 33.98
